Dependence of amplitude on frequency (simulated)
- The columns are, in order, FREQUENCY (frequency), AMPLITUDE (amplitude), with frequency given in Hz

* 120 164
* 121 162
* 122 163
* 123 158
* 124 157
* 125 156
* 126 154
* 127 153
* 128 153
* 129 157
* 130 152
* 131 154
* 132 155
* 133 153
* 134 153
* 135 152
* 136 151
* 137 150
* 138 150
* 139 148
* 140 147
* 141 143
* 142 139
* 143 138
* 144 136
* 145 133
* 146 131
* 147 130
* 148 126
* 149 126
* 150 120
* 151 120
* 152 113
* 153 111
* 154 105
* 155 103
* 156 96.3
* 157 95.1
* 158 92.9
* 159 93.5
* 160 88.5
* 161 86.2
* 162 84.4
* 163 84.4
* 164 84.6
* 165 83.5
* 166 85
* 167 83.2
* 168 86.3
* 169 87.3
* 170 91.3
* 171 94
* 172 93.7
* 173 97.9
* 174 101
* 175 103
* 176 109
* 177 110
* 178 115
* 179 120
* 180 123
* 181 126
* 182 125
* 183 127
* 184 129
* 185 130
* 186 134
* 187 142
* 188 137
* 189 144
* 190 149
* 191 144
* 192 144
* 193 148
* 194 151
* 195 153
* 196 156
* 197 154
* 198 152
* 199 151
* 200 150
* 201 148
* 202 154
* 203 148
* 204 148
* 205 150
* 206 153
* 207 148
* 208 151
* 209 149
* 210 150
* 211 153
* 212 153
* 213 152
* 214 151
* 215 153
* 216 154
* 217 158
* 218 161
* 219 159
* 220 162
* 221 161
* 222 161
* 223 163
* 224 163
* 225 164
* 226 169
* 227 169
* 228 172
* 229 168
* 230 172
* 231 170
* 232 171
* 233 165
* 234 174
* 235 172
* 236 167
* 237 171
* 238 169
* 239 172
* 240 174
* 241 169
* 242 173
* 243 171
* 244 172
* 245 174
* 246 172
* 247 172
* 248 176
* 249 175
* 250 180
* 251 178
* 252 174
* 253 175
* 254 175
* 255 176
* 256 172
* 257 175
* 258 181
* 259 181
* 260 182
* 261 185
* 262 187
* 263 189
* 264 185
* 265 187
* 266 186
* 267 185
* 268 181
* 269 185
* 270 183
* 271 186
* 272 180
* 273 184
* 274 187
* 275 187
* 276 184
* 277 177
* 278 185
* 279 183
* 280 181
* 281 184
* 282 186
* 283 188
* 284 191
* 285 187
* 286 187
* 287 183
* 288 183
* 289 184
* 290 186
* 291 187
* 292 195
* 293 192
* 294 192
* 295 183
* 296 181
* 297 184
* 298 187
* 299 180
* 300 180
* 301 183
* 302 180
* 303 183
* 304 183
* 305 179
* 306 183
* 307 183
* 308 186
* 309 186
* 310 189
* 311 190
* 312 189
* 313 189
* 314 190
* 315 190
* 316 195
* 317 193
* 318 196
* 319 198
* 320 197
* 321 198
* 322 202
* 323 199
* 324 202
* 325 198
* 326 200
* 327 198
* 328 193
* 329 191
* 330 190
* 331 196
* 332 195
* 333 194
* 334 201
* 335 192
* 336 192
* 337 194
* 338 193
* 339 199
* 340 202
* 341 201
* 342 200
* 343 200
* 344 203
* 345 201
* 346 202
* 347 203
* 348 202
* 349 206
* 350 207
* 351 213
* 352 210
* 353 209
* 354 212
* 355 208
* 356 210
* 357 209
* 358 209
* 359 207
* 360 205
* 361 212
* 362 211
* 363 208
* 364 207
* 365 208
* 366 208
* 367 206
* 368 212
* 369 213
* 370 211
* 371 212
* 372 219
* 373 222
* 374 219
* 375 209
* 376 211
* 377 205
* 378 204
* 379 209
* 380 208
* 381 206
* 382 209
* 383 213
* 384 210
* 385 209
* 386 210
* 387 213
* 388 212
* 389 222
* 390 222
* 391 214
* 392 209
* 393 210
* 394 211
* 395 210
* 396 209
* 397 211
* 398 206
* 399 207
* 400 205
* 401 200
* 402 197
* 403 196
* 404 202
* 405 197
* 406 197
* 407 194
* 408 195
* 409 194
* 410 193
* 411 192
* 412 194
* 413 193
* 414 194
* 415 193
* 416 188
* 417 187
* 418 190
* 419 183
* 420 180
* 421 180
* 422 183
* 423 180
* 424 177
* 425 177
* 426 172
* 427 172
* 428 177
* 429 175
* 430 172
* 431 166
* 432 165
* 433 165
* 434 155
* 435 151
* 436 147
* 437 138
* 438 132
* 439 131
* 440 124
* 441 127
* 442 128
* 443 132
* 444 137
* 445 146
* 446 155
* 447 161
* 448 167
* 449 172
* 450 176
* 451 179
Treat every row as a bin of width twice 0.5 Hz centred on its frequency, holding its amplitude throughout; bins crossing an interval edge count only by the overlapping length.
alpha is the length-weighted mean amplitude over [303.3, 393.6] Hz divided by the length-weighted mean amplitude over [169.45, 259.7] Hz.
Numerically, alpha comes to 1.3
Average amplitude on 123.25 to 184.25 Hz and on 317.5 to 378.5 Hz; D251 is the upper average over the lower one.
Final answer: 1.69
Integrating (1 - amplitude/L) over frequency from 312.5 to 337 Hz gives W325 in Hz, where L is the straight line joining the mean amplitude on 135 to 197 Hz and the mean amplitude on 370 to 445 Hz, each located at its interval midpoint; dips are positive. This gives -4.5 Hz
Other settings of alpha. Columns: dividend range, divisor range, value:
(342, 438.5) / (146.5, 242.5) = 1.45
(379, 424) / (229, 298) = 1.11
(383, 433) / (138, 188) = 1.73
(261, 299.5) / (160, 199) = 1.58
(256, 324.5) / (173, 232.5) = 1.27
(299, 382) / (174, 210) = 1.44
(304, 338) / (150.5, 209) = 1.60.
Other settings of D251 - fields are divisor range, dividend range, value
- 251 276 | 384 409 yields 1.13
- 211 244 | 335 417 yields 1.24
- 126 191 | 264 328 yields 1.55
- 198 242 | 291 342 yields 1.19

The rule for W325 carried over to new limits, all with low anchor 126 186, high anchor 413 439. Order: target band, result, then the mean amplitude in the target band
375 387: -3.4 Hz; 209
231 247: -4.2 Hz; 171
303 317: -3.6 Hz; 187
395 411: -3.2 Hz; 200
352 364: -3.8 Hz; 209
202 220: -3.1 Hz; 153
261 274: -4.0 Hz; 185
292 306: -3.5 Hz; 184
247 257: -2.7 Hz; 175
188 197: -1.5 Hz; 148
